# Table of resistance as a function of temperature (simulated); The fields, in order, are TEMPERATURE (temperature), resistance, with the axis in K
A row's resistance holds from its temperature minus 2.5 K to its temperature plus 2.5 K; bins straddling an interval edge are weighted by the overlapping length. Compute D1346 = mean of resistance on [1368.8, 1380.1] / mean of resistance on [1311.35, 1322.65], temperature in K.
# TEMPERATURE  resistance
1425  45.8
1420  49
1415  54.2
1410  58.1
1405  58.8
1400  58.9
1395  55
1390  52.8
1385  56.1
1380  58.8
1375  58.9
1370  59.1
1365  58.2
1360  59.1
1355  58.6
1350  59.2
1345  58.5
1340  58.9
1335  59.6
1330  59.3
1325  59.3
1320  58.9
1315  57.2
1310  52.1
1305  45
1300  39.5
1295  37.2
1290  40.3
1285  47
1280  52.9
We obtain 1.0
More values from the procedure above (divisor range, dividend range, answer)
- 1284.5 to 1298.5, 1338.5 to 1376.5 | 1.45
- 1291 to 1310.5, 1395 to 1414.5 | 1.36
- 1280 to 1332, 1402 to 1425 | 1.09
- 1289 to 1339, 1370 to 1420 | 1.10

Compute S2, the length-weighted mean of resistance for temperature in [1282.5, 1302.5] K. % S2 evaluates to 41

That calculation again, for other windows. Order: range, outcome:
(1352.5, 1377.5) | 58.8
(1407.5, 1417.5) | 56.1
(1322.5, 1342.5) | 59.3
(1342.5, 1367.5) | 58.7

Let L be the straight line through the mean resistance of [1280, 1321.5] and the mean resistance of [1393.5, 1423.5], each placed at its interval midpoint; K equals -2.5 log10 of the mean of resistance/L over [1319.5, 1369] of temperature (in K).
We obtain -0.17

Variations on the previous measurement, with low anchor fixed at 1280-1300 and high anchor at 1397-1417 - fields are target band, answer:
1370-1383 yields -0.10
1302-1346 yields -0.19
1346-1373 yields -0.15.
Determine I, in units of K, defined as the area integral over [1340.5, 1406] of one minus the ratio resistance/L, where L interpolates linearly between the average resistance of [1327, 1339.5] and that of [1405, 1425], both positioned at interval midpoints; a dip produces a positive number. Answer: -1.7 K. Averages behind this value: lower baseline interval 59.4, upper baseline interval 53.4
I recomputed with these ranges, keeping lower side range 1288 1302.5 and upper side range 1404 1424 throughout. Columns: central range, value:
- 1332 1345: -4.3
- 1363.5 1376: -2.7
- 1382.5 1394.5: -0.9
